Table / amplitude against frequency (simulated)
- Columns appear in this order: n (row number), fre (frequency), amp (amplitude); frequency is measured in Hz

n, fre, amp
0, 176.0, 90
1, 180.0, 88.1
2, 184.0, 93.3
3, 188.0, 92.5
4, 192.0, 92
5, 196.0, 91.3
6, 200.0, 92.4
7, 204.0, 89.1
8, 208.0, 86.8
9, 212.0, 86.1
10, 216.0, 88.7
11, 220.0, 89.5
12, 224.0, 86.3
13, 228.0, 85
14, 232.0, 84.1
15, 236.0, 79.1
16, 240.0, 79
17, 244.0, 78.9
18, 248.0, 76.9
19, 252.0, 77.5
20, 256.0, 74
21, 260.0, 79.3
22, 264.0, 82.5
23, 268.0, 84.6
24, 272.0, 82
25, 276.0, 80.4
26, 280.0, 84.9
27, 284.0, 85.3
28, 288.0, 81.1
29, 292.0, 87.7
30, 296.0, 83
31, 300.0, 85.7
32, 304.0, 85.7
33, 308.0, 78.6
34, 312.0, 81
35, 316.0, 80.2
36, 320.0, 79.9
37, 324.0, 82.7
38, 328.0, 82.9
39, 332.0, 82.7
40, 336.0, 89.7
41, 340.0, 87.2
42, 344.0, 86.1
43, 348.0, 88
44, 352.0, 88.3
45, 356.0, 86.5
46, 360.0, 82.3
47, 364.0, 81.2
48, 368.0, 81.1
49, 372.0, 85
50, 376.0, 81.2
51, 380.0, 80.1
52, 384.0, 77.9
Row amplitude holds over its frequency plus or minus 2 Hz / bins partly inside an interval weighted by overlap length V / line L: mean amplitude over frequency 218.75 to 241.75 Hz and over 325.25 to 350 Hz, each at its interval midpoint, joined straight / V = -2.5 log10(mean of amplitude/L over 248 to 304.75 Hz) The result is 0.03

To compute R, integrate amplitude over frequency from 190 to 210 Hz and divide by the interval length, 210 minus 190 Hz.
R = 90.3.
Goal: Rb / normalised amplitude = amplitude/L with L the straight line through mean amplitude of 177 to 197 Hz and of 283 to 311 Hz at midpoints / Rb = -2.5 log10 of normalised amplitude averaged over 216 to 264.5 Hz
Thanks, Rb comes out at 0.08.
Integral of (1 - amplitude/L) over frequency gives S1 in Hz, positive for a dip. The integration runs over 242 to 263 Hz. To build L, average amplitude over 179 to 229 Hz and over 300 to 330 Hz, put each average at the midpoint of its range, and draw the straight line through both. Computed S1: 2.1 Hz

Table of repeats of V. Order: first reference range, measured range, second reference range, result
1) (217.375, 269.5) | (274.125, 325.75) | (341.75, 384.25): 0.00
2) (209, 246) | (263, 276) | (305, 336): 0.01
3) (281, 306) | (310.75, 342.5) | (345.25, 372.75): 0.02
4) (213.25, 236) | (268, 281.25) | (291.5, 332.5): 0.02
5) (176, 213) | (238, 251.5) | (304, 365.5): 0.13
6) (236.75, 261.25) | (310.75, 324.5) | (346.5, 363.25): 0.03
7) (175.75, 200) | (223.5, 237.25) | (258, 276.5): 0.03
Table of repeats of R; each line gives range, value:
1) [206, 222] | 87.8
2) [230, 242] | 80.7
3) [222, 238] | 83.6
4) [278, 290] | 83.8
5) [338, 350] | 87.1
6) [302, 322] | 81.1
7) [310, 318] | 80.6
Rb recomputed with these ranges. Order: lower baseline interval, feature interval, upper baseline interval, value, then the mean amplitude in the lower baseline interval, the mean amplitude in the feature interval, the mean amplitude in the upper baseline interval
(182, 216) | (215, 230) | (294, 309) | 0.019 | 90.3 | 87.3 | 83.6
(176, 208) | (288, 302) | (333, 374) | 0.033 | 90.9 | 84.8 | 85.5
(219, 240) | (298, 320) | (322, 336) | 0.023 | 84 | 82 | 83.8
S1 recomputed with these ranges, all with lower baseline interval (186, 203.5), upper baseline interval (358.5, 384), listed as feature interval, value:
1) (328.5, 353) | -1.0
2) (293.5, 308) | 0.3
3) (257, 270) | 0.9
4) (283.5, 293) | 0.2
